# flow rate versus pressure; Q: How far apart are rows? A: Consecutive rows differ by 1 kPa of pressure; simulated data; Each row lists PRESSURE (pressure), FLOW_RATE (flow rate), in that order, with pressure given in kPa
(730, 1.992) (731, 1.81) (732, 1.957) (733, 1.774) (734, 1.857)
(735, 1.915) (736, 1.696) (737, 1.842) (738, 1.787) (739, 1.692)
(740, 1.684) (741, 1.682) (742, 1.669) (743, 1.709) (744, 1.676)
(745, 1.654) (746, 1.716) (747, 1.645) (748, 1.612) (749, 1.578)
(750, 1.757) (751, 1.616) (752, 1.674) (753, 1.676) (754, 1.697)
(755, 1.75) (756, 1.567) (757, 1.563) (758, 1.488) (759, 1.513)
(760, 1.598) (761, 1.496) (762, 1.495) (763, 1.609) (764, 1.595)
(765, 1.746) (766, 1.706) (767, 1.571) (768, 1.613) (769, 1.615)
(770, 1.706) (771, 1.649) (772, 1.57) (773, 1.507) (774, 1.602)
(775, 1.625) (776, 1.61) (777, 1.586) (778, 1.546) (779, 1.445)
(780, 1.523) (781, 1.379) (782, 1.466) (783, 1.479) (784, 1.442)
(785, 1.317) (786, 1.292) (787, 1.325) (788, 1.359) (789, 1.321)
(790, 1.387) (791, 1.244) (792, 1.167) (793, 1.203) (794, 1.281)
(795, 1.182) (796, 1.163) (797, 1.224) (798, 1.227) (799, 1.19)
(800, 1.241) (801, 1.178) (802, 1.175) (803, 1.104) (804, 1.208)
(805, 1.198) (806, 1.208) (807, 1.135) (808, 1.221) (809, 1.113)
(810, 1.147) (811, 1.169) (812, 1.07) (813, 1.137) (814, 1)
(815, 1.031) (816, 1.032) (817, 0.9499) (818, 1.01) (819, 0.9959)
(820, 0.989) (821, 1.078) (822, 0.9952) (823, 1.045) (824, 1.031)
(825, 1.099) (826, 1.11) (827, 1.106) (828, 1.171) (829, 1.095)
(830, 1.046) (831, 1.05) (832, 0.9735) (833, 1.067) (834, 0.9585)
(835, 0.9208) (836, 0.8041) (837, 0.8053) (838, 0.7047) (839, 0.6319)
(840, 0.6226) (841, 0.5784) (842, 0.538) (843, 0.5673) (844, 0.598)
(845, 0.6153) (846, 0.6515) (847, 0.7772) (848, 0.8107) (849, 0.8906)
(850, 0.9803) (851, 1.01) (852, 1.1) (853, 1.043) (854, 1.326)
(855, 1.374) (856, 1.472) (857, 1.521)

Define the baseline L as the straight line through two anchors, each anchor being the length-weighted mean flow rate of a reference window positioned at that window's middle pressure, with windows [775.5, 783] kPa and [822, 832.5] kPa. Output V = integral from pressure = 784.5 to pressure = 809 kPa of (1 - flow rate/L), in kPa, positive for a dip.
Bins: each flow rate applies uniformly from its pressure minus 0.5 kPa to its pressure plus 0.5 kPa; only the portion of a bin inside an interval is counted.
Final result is 2.1 kPa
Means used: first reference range 1.51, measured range 1.23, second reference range 1.07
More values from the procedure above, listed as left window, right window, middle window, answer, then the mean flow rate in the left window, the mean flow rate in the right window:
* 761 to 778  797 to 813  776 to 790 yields 0.2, 1.61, 1.17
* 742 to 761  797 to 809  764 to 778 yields -1.5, 1.64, 1.19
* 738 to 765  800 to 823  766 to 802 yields -1.5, 1.64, 1.1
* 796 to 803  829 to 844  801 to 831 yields -2.2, 1.2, 0.808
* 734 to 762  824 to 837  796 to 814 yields 0.8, 1.67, 1.02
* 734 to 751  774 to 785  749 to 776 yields -0.3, 1.71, 1.51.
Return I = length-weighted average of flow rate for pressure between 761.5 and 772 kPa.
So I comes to 1.63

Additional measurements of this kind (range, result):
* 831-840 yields 0.856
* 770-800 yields 1.39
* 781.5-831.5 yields 1.17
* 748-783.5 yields 1.59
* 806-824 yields 1.07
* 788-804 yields 1.22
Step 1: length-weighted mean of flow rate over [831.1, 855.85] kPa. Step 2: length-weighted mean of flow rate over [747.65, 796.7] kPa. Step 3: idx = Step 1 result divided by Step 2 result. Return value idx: 0.57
